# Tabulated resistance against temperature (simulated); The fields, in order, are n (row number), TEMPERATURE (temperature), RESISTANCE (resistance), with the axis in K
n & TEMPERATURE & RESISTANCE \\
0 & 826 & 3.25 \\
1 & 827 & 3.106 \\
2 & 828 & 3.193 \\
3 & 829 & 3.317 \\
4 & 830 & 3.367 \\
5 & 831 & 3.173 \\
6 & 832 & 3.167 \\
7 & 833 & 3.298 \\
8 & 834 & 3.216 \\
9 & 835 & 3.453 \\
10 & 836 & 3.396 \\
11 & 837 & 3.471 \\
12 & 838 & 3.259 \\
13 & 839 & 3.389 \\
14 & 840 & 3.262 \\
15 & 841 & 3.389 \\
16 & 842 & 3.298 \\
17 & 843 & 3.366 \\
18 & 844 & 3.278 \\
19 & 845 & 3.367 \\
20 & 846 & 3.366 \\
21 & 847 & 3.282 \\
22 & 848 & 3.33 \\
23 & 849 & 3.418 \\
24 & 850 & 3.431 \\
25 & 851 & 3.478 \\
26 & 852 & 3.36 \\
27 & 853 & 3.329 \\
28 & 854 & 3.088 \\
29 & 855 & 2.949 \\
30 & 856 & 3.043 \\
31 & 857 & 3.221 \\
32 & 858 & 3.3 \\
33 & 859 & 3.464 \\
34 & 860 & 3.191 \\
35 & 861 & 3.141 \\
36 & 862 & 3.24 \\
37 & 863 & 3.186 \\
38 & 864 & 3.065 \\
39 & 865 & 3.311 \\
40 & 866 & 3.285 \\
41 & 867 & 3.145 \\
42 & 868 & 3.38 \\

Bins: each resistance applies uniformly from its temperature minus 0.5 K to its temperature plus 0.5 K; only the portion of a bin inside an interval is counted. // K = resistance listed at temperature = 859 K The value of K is 3.464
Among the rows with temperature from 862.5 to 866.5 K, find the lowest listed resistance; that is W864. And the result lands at 3.065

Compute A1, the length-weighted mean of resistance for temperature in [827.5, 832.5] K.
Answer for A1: 3.24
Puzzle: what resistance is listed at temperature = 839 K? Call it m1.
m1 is 3.389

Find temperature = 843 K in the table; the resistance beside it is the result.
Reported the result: 3.366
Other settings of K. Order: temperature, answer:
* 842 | 3.298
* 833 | 3.298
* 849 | 3.418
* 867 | 3.145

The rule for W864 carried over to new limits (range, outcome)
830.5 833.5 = 3.167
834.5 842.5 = 3.259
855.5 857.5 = 3.043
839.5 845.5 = 3.262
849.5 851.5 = 3.431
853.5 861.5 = 2.949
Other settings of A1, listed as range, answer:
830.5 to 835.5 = 3.26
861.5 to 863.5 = 3.21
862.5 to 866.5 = 3.21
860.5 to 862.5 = 3.19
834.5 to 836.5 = 3.42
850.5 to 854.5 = 3.31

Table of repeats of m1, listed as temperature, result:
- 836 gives 3.396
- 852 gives 3.36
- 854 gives 3.088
